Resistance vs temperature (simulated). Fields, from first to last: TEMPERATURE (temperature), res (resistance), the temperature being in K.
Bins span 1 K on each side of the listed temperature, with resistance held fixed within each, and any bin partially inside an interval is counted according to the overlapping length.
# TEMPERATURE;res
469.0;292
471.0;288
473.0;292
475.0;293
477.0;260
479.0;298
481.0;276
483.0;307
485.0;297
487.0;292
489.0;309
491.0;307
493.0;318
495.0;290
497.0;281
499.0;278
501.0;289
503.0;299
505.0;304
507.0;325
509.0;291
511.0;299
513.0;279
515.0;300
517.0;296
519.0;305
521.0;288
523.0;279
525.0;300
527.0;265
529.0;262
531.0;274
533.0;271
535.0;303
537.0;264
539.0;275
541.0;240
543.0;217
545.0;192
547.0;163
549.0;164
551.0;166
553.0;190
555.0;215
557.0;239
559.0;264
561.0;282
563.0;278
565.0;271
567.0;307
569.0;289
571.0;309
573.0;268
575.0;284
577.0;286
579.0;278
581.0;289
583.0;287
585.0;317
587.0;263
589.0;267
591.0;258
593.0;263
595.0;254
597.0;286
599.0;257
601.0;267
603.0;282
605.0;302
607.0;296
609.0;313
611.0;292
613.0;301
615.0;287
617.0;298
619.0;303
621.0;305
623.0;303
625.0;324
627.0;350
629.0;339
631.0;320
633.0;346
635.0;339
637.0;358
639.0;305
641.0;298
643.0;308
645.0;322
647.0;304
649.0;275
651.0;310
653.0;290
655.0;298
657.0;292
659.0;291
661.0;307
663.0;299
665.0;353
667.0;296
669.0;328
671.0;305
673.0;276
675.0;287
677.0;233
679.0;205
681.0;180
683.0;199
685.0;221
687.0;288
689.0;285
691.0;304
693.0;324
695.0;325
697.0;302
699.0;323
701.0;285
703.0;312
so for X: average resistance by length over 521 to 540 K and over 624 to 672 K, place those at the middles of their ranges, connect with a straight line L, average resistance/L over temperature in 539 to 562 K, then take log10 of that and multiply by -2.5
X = 0.30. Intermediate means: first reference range 278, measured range 215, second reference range 315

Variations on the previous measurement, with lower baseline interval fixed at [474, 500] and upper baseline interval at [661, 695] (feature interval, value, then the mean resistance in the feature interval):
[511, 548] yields 0.09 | 266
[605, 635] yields -0.12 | 313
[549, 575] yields 0.13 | 254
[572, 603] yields 0.03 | 275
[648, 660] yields -0.05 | 293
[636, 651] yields -0.11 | 310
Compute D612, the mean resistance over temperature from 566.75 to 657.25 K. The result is 298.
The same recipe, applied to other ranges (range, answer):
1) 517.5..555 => 245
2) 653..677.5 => 298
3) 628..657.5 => 314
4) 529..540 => 276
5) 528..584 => 255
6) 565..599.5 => 280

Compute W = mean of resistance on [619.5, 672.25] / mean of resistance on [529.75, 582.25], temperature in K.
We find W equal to 1.2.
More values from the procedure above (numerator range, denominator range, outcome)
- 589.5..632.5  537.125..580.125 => 1.20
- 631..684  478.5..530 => 1.00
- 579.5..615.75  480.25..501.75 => 0.96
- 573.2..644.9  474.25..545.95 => 1.05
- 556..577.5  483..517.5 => 0.94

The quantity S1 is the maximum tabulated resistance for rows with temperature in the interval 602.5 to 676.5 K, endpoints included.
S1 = 358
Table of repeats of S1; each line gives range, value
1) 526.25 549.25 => 303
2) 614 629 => 350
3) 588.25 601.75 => 286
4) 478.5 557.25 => 325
